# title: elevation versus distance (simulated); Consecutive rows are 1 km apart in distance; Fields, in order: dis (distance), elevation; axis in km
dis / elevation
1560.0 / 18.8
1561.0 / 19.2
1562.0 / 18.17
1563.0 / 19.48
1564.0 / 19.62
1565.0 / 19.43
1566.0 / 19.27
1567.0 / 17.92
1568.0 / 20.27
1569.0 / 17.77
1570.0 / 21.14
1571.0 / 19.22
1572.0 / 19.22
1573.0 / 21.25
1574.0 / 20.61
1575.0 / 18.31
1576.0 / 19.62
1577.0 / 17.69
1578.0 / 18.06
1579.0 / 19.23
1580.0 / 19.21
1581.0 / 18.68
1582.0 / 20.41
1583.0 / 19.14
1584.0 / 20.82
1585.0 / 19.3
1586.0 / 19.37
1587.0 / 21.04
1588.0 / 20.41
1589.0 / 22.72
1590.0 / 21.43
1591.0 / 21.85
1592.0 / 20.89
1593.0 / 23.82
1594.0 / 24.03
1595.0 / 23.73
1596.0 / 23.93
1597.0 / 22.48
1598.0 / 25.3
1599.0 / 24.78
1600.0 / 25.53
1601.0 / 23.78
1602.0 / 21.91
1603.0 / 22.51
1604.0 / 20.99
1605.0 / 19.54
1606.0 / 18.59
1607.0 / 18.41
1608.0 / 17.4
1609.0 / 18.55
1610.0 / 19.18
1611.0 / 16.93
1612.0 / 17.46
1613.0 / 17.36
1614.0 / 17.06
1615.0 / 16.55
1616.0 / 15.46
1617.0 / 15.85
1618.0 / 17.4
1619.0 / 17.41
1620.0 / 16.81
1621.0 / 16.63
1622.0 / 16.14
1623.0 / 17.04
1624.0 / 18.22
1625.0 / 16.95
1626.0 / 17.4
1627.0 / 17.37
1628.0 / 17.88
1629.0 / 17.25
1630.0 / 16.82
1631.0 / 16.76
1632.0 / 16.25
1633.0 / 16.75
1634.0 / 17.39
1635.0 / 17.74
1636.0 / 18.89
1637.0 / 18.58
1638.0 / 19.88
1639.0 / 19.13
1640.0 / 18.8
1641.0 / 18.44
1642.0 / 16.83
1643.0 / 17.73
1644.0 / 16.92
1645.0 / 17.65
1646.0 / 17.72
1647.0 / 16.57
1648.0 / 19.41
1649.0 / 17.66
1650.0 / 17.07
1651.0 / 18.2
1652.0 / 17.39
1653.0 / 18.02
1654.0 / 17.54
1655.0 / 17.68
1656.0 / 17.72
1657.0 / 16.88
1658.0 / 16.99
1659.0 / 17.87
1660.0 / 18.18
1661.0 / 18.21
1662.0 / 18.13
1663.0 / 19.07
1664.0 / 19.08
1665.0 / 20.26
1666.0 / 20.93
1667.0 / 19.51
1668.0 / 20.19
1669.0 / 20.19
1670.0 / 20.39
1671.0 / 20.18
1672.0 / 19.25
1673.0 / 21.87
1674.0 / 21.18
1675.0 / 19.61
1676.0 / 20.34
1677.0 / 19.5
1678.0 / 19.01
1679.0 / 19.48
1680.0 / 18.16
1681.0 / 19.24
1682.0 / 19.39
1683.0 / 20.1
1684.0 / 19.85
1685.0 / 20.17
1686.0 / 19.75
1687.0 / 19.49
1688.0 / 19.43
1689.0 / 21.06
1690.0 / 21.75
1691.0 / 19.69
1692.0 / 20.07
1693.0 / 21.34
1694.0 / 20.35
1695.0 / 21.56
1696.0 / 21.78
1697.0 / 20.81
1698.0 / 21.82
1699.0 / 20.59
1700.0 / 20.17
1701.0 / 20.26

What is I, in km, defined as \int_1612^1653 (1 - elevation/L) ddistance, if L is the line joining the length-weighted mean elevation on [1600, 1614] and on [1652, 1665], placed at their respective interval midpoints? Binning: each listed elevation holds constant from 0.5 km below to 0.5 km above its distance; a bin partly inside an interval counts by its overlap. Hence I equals 2.93 km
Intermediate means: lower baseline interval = 19.6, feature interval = 17.4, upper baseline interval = 18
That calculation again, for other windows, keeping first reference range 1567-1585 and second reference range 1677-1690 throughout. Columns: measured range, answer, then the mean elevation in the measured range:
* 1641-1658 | 1.75 km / 17.6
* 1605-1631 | 2.92 km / 17.3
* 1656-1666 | 0.62 km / 18.4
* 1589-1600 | -2.18 km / 23.3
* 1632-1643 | 0.80 km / 18.1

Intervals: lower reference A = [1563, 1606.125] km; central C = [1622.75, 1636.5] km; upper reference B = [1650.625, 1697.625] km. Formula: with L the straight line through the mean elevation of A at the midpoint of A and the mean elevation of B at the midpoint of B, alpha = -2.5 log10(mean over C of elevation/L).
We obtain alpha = 0.16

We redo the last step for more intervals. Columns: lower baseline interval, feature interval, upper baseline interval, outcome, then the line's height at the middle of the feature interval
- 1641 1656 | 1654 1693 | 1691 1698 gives 0.00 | 19.4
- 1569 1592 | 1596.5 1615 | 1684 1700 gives -0.01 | 20.1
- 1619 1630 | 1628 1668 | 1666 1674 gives 0.04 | 18.8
